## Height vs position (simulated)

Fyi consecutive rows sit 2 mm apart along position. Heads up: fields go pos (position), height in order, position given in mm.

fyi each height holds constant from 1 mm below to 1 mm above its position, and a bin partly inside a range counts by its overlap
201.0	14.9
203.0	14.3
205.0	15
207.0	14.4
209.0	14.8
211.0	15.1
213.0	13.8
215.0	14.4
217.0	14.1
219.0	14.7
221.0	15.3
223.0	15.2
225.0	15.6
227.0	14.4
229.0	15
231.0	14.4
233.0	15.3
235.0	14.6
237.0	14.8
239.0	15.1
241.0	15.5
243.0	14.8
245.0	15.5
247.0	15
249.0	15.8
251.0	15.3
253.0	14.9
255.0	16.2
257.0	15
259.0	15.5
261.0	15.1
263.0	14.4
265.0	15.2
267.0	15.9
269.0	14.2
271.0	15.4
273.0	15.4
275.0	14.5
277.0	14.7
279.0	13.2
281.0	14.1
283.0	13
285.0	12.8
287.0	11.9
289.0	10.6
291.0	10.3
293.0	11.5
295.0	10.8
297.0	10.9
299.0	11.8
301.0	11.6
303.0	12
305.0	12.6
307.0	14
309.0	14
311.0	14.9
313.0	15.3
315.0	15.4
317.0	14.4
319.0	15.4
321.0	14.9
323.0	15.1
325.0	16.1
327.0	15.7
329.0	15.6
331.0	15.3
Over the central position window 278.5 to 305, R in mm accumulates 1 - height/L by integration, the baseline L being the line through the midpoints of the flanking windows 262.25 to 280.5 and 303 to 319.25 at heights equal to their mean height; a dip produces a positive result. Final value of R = 4.8 mm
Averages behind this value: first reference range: 14.8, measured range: 11.9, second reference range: 14.3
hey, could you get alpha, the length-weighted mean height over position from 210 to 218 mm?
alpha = 14.4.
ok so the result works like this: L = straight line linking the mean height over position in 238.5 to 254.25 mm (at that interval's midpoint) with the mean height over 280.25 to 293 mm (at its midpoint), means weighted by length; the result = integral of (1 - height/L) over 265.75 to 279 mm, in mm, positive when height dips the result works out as -1.72 mm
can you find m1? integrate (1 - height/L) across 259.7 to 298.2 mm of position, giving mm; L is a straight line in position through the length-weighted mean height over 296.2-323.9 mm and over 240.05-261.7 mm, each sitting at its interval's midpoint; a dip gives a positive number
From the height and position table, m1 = 3.3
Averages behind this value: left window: 15.3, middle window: 13.4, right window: 13.8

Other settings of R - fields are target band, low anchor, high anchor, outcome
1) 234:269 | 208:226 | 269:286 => -1.9 mm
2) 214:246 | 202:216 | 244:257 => 0.1 mm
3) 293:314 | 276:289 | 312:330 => 2.3 mm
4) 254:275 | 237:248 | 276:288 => -1.6 mm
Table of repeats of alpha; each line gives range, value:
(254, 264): 15.2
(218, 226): 15.2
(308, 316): 14.9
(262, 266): 14.8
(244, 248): 15.2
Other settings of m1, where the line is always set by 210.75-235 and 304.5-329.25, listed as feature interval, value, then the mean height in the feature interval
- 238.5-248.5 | -0.3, 15.2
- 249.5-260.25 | -0.4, 15.4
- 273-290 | 1.8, 13.2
